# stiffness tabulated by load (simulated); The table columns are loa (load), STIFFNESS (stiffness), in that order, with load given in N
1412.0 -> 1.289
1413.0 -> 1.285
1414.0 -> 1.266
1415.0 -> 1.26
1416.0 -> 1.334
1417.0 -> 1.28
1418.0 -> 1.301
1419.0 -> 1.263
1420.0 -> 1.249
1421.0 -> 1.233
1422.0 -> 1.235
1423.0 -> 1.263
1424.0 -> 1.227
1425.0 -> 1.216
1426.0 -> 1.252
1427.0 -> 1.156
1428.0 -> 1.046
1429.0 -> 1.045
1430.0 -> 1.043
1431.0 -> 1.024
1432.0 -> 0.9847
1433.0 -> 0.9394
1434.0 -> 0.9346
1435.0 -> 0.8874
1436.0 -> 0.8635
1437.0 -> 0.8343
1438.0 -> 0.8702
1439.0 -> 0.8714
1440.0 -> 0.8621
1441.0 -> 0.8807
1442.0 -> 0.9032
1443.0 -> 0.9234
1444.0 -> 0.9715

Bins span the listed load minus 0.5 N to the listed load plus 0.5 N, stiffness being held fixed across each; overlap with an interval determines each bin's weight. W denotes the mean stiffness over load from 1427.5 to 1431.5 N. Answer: 1.04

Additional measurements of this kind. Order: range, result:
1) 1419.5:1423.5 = 1.25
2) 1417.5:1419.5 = 1.28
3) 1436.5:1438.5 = 0.852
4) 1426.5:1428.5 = 1.1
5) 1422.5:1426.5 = 1.24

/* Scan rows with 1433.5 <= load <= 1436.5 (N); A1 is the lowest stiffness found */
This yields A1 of 0.8635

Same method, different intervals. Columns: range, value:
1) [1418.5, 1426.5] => 1.216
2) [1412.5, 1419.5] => 1.26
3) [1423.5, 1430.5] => 1.043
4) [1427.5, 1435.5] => 0.8874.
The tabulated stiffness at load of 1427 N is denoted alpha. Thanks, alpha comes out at 1.156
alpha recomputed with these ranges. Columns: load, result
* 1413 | 1.285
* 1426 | 1.252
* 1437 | 0.8343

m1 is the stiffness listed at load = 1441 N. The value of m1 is 0.8807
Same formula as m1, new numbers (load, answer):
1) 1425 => 1.216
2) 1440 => 0.8621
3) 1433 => 0.9394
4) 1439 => 0.8714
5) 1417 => 1.28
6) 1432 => 0.9847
